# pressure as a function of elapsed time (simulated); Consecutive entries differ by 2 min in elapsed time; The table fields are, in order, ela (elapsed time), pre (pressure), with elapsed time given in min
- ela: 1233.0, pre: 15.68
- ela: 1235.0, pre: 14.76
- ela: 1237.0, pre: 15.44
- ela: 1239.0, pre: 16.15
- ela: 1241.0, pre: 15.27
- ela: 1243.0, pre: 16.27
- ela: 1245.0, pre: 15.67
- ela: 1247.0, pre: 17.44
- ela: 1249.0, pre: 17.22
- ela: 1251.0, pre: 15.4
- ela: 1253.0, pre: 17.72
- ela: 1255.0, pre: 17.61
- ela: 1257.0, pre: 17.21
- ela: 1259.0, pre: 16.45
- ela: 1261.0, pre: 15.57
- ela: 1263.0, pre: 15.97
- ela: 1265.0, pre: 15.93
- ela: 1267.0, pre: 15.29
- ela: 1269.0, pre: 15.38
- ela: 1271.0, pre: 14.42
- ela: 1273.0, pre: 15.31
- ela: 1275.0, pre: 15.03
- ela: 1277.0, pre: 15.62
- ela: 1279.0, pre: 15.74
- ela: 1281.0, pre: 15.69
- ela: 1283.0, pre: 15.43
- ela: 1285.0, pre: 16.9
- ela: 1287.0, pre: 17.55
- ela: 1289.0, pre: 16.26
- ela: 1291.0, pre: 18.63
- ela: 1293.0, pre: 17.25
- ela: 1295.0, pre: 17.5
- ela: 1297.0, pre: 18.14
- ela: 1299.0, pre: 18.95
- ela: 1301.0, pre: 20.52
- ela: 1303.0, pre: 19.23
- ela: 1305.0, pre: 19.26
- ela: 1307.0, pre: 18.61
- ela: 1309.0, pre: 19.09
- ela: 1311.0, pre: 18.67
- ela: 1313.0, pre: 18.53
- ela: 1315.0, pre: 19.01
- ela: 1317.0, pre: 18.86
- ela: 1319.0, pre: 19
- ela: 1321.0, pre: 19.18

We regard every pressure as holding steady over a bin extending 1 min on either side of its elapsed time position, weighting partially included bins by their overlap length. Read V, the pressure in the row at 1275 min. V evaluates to 15.03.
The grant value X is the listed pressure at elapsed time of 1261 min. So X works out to 15.57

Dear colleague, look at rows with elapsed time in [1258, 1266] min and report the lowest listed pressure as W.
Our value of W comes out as 15.57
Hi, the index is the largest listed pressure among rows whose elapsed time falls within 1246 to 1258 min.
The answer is 17.72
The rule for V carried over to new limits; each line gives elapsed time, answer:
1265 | 15.93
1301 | 20.52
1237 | 15.44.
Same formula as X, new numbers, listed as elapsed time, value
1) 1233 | 15.68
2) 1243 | 16.27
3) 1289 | 16.26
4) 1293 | 17.25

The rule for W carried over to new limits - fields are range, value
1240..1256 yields 15.27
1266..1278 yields 14.42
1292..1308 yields 17.25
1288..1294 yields 16.26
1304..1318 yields 18.53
